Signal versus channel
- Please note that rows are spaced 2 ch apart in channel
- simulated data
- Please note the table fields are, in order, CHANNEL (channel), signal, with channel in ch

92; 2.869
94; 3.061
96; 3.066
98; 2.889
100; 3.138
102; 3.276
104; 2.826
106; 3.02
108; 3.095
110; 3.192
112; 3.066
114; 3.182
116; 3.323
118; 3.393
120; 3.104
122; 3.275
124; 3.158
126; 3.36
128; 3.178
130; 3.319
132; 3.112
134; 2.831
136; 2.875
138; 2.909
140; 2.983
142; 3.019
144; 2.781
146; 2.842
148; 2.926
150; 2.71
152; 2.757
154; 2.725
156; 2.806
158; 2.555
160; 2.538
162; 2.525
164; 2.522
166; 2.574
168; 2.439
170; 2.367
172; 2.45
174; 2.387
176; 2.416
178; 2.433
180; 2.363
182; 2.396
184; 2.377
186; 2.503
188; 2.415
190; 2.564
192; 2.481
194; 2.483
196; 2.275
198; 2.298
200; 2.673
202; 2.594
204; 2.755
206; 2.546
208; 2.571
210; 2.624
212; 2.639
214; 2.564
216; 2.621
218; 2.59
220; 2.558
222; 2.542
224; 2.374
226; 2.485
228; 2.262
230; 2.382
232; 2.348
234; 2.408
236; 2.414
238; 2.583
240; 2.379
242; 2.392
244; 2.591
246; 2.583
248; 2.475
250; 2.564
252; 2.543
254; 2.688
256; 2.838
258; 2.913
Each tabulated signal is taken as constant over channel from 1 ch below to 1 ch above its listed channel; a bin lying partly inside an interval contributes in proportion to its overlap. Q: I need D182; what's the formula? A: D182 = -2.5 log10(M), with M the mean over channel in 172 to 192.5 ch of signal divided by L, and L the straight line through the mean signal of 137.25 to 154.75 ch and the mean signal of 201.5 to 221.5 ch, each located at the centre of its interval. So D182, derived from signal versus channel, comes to 0.119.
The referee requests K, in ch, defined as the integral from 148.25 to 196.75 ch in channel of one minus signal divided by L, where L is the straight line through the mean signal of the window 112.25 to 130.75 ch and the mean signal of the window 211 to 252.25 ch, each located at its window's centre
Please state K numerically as 6.5 ch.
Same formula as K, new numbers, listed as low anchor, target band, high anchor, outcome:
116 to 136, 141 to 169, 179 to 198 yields 1.4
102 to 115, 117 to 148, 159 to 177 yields -2.6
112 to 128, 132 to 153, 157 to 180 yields 0.0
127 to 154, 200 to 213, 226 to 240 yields -0.4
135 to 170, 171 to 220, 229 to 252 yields 1.8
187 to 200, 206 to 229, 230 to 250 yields -0.7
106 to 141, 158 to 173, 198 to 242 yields 1.9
